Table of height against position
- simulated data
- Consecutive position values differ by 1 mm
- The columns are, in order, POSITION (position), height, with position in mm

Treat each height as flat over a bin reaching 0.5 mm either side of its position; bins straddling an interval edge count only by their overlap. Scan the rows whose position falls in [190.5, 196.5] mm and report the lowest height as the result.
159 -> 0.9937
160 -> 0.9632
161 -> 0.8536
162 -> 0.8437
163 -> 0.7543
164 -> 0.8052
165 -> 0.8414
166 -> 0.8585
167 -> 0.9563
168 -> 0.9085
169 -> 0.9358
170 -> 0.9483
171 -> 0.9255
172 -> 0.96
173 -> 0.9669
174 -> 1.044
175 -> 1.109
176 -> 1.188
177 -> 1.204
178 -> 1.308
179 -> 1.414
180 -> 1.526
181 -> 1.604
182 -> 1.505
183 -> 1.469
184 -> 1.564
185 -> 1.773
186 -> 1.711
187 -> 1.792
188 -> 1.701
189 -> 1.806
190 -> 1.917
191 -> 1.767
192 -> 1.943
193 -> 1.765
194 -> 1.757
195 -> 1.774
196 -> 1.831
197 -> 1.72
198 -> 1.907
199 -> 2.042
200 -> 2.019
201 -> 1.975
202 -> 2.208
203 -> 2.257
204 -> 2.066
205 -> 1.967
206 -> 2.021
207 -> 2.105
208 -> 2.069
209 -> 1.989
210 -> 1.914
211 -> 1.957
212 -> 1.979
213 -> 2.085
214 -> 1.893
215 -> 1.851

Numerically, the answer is 1.757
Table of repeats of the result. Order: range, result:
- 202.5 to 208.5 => 1.967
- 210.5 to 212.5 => 1.957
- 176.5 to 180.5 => 1.204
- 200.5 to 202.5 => 1.975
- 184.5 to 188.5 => 1.701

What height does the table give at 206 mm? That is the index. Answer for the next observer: 2.021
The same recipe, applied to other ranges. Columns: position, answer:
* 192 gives 1.943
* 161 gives 0.8536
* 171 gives 0.9255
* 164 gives 0.8052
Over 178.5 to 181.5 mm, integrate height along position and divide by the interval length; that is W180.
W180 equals 1.51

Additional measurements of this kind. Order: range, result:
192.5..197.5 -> 1.77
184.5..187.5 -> 1.76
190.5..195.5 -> 1.8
